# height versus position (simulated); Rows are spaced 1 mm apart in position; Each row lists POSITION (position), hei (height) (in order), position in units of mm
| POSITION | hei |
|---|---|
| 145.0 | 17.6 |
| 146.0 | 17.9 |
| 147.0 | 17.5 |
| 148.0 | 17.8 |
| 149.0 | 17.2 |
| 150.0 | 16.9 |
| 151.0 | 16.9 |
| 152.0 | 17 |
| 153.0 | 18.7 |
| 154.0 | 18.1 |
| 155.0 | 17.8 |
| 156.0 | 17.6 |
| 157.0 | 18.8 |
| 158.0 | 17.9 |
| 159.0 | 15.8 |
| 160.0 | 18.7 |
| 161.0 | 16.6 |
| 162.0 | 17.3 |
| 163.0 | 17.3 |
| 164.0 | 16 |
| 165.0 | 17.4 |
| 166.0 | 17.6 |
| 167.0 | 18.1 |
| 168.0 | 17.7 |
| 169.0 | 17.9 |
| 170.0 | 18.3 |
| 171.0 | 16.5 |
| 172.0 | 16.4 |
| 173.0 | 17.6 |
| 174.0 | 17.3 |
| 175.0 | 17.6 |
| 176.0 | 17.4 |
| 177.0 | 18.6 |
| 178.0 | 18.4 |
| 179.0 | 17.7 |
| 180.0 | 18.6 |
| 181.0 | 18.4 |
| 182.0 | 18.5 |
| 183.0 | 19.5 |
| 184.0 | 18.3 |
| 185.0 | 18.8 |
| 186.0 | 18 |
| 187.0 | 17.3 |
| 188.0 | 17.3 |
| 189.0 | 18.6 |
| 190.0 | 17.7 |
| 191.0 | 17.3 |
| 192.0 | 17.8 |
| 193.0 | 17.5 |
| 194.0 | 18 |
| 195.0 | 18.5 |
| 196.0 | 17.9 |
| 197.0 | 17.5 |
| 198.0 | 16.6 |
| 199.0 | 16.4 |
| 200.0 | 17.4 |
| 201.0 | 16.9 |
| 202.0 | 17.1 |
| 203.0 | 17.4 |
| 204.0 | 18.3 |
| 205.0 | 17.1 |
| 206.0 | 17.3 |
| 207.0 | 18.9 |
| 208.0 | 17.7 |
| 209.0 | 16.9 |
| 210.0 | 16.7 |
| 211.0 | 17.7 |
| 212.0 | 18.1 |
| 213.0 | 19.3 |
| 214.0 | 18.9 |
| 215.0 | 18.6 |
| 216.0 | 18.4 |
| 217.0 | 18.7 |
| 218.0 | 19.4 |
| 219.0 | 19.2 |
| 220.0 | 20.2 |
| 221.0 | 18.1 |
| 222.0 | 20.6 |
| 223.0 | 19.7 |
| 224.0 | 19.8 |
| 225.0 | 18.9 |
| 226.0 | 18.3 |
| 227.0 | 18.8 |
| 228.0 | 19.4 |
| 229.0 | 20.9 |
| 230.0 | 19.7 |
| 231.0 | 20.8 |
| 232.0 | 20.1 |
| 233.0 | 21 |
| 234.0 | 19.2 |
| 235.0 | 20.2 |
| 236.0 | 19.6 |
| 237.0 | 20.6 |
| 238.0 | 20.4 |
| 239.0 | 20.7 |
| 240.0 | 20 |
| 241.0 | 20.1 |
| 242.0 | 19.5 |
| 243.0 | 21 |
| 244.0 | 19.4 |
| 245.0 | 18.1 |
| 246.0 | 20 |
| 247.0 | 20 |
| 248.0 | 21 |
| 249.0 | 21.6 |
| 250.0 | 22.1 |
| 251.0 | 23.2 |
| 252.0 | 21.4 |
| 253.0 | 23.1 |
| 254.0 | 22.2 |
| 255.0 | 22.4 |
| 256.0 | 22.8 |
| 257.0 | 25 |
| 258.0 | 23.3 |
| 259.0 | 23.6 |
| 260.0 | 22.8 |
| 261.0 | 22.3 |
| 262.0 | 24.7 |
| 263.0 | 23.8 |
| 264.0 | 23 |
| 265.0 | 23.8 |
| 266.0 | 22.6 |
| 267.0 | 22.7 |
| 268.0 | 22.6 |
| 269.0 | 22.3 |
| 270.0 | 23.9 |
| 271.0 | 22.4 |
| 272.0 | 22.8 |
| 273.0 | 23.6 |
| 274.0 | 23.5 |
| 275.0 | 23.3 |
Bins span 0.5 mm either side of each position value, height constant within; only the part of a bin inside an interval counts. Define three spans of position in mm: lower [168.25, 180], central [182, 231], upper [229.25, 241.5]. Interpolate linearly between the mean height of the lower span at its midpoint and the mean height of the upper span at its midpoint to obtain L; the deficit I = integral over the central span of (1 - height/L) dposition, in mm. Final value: 1.8 mm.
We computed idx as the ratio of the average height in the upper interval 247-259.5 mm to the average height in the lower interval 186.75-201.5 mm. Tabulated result 1.3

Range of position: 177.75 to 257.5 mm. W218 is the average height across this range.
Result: 19.2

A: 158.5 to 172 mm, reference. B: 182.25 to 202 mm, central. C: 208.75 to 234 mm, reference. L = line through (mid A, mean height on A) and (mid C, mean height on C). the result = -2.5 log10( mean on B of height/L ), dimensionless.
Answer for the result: 0.03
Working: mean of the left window 17.3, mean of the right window 19.2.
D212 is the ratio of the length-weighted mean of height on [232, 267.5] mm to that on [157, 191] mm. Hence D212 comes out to 1.2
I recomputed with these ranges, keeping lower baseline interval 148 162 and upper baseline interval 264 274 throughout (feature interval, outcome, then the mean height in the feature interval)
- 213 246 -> 2.30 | 19.6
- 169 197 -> 1.43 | 17.9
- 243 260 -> 0.26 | 21.8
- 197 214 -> 2.07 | 17.5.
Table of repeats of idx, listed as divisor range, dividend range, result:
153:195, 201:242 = 1.07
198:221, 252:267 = 1.29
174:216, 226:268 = 1.20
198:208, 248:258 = 1.30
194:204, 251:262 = 1.32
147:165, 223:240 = 1.14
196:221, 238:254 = 1.16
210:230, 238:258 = 1.12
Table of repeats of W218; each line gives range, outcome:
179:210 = 17.8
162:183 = 17.7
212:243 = 19.6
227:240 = 20.2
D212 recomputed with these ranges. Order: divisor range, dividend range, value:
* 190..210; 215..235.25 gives 1.12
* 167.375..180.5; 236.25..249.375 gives 1.14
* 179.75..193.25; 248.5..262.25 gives 1.26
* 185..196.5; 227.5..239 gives 1.13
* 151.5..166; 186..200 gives 1.00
